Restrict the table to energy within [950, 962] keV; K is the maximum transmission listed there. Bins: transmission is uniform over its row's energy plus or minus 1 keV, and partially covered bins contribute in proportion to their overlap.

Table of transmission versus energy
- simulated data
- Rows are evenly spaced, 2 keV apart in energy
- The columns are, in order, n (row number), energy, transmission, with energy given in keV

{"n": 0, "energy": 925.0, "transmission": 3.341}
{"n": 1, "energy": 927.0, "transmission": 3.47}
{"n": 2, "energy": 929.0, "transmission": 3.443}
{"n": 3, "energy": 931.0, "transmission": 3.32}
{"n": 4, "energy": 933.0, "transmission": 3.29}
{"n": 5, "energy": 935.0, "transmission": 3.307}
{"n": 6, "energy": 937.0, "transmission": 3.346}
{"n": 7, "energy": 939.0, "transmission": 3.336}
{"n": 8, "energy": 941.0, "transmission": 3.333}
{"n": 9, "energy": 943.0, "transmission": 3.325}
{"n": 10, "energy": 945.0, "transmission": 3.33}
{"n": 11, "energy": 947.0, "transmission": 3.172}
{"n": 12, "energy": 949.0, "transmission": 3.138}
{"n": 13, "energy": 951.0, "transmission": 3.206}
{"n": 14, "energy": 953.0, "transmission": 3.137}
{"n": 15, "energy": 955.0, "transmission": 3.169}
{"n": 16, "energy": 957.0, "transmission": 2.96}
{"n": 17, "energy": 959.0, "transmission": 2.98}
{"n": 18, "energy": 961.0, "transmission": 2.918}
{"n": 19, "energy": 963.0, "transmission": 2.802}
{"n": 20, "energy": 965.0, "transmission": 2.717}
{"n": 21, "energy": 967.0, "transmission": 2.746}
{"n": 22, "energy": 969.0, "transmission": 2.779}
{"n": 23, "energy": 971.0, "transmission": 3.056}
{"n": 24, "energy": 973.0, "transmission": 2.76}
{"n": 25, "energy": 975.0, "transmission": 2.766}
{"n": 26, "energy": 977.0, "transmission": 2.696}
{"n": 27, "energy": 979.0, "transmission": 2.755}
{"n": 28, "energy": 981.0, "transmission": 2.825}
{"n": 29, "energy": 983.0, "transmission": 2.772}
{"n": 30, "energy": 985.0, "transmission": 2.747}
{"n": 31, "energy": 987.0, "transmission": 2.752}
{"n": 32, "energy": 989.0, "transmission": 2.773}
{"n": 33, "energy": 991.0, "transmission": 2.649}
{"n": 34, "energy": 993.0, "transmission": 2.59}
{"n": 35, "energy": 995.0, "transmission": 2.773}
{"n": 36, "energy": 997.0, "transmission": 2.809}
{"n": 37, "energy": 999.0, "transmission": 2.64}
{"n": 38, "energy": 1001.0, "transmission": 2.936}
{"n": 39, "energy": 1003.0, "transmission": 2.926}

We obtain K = 3.206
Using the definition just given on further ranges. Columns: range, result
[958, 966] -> 2.98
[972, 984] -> 2.825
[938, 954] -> 3.336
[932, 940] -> 3.346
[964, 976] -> 3.056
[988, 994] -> 2.773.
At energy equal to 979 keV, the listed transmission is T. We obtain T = 2.755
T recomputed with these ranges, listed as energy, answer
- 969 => 2.779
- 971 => 3.056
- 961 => 2.918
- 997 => 2.809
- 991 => 2.649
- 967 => 2.746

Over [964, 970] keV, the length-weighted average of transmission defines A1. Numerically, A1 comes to 2.75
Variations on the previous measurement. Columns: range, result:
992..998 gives 2.72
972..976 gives 2.76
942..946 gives 3.33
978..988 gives 2.77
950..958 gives 3.12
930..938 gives 3.32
